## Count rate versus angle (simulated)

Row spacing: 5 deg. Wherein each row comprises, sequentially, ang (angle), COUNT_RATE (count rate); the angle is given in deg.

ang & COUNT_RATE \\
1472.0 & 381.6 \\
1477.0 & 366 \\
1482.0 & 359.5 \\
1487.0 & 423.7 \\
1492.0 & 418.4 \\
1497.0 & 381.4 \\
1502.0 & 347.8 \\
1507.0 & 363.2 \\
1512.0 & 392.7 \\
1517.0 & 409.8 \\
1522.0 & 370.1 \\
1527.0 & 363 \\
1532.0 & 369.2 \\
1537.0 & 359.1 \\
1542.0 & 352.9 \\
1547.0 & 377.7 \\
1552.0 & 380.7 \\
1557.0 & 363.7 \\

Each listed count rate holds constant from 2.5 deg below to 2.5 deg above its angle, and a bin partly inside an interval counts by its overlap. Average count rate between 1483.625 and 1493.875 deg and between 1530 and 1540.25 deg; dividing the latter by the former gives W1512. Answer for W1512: 0.87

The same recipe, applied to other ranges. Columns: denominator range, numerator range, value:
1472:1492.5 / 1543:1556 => 0.96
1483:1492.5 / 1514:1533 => 0.92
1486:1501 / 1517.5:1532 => 0.93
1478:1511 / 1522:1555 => 0.96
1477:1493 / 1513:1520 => 1.03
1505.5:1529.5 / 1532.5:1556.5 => 0.97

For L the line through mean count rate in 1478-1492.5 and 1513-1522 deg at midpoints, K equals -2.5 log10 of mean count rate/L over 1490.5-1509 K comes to 0.05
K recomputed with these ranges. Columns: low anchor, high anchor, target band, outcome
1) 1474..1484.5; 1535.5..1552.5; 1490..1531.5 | -0.04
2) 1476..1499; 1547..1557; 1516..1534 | 0.02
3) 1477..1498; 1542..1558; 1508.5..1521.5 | -0.03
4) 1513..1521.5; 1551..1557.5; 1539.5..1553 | 0.03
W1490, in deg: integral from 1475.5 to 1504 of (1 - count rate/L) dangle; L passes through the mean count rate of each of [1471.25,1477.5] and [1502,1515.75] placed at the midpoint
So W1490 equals -0.7 deg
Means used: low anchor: 374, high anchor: 375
